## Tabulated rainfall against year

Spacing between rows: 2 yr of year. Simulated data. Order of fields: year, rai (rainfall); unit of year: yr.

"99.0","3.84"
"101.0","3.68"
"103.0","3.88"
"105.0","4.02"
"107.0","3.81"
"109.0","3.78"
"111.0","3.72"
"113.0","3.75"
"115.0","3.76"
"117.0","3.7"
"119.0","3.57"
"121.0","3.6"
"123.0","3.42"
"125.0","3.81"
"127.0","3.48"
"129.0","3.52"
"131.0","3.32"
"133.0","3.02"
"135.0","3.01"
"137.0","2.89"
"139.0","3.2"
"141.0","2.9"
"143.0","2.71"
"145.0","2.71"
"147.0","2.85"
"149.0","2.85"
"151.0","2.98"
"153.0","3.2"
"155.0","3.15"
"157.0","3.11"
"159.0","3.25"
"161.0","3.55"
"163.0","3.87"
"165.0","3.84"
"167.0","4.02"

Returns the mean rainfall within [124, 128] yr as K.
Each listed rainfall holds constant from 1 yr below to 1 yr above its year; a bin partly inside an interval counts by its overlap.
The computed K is 3.65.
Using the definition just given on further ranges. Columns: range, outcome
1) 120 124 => 3.51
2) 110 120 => 3.7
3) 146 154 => 2.97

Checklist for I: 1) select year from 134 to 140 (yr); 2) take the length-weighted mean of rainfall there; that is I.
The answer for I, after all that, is 3.03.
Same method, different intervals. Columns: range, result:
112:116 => 3.75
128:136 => 3.22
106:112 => 3.77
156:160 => 3.18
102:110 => 3.87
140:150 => 2.8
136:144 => 2.92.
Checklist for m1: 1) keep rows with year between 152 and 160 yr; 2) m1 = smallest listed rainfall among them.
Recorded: 3.11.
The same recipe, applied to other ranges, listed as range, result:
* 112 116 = 3.75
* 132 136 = 3.01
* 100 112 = 3.68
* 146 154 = 2.85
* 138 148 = 2.71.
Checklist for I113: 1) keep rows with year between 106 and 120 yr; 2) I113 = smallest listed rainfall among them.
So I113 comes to 3.57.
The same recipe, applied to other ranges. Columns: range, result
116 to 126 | 3.42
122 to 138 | 2.89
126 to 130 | 3.48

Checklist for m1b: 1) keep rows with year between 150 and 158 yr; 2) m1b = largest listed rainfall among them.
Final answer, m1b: 3.2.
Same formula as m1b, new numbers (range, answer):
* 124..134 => 3.81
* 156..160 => 3.25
